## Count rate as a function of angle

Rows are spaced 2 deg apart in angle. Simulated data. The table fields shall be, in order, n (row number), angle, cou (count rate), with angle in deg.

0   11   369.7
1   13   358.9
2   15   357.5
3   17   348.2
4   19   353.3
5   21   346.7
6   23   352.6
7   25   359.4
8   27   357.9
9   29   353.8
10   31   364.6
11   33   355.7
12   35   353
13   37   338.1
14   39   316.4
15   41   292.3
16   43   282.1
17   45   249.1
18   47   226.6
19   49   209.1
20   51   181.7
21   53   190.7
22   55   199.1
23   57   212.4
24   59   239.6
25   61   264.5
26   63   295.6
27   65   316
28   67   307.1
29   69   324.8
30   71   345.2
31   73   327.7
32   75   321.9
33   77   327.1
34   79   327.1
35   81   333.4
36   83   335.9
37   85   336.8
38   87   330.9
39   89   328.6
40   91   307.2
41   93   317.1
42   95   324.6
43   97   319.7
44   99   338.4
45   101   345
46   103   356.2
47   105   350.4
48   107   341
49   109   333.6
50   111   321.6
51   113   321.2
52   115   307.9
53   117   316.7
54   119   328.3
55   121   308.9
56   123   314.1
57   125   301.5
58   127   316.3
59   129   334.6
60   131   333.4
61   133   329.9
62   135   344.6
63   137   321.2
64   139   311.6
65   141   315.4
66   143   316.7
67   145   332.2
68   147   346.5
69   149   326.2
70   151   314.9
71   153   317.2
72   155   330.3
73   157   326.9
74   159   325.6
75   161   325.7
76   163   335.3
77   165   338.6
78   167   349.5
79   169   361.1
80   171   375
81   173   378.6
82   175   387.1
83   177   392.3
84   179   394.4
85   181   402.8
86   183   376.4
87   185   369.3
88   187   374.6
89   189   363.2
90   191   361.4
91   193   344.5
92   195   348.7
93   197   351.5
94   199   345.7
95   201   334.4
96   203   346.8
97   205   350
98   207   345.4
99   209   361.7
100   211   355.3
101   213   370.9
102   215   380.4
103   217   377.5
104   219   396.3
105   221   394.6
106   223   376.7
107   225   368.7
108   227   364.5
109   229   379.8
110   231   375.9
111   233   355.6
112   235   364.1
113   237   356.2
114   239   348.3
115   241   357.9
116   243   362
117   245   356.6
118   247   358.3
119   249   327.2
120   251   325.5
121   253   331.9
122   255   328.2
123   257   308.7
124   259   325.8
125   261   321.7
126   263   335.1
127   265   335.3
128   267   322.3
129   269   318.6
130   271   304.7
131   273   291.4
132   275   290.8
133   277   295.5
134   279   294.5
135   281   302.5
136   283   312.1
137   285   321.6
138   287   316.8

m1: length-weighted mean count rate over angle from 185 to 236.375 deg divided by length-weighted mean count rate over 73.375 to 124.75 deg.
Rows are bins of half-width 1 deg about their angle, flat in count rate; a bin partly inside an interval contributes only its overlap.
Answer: 1.11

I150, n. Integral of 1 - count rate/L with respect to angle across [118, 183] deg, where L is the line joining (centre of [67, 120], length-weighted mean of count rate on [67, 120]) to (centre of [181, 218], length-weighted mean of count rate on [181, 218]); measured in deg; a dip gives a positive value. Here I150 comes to 1.3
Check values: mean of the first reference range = 329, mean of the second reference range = 360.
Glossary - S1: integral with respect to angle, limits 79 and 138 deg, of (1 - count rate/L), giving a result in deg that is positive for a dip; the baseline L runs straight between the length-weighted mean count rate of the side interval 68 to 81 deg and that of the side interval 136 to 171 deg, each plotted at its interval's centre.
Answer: 0.4 deg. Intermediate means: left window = 329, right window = 330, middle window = 328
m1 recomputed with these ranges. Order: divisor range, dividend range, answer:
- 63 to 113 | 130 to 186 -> 1.05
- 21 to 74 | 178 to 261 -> 1.22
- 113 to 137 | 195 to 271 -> 1.09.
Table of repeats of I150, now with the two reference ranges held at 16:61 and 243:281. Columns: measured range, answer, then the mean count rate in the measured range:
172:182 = -2.58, 391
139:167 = -1.76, 327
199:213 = -1.59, 350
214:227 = -2.66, 381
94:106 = -1.49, 339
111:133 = -1.07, 319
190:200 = -1.19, 350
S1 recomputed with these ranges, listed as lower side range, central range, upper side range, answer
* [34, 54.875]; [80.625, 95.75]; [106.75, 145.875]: -1.7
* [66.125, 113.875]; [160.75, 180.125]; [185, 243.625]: -0.8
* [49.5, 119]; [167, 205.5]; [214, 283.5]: -4.4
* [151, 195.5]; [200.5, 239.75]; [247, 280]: -3.4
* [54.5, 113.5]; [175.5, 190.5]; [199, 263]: -1.7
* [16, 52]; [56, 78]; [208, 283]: 1.4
